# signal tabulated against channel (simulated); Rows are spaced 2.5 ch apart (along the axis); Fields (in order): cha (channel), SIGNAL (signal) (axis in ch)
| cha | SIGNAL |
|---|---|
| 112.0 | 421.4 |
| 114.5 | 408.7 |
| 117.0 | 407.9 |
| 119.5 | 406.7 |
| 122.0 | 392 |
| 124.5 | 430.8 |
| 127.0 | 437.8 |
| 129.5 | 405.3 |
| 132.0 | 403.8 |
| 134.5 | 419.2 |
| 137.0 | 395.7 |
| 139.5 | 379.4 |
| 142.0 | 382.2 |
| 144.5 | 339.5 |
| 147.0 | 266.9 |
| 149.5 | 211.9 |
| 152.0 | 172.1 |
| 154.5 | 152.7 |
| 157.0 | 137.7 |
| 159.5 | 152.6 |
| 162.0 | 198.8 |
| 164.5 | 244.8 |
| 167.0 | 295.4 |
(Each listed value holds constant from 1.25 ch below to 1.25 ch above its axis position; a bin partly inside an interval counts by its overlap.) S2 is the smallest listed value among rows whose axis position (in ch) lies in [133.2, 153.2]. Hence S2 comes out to 172.1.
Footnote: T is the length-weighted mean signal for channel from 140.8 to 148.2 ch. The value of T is 330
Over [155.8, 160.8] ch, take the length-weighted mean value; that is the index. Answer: 146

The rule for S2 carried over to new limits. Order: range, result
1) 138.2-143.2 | 379.4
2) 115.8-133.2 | 392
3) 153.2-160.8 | 137.7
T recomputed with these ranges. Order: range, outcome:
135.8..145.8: 374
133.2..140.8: 398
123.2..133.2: 419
